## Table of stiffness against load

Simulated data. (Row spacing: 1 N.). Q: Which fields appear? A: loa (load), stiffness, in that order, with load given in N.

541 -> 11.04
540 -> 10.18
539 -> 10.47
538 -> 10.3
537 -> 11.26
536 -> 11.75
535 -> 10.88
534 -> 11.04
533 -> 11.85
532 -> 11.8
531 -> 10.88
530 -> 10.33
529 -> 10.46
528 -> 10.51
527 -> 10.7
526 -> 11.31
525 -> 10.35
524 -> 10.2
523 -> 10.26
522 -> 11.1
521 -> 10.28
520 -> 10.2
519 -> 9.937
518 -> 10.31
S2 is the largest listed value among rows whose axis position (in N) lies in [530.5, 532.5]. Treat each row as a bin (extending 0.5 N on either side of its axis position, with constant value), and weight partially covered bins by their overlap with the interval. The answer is 11.8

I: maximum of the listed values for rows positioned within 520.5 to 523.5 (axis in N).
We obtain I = 11.1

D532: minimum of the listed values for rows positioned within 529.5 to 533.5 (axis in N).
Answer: 10.33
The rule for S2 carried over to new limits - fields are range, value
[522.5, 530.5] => 11.31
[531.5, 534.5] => 11.85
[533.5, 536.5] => 11.75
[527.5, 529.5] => 10.51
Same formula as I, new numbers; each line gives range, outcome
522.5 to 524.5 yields 10.26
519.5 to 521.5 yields 10.28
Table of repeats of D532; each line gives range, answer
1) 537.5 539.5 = 10.3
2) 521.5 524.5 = 10.2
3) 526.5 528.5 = 10.51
